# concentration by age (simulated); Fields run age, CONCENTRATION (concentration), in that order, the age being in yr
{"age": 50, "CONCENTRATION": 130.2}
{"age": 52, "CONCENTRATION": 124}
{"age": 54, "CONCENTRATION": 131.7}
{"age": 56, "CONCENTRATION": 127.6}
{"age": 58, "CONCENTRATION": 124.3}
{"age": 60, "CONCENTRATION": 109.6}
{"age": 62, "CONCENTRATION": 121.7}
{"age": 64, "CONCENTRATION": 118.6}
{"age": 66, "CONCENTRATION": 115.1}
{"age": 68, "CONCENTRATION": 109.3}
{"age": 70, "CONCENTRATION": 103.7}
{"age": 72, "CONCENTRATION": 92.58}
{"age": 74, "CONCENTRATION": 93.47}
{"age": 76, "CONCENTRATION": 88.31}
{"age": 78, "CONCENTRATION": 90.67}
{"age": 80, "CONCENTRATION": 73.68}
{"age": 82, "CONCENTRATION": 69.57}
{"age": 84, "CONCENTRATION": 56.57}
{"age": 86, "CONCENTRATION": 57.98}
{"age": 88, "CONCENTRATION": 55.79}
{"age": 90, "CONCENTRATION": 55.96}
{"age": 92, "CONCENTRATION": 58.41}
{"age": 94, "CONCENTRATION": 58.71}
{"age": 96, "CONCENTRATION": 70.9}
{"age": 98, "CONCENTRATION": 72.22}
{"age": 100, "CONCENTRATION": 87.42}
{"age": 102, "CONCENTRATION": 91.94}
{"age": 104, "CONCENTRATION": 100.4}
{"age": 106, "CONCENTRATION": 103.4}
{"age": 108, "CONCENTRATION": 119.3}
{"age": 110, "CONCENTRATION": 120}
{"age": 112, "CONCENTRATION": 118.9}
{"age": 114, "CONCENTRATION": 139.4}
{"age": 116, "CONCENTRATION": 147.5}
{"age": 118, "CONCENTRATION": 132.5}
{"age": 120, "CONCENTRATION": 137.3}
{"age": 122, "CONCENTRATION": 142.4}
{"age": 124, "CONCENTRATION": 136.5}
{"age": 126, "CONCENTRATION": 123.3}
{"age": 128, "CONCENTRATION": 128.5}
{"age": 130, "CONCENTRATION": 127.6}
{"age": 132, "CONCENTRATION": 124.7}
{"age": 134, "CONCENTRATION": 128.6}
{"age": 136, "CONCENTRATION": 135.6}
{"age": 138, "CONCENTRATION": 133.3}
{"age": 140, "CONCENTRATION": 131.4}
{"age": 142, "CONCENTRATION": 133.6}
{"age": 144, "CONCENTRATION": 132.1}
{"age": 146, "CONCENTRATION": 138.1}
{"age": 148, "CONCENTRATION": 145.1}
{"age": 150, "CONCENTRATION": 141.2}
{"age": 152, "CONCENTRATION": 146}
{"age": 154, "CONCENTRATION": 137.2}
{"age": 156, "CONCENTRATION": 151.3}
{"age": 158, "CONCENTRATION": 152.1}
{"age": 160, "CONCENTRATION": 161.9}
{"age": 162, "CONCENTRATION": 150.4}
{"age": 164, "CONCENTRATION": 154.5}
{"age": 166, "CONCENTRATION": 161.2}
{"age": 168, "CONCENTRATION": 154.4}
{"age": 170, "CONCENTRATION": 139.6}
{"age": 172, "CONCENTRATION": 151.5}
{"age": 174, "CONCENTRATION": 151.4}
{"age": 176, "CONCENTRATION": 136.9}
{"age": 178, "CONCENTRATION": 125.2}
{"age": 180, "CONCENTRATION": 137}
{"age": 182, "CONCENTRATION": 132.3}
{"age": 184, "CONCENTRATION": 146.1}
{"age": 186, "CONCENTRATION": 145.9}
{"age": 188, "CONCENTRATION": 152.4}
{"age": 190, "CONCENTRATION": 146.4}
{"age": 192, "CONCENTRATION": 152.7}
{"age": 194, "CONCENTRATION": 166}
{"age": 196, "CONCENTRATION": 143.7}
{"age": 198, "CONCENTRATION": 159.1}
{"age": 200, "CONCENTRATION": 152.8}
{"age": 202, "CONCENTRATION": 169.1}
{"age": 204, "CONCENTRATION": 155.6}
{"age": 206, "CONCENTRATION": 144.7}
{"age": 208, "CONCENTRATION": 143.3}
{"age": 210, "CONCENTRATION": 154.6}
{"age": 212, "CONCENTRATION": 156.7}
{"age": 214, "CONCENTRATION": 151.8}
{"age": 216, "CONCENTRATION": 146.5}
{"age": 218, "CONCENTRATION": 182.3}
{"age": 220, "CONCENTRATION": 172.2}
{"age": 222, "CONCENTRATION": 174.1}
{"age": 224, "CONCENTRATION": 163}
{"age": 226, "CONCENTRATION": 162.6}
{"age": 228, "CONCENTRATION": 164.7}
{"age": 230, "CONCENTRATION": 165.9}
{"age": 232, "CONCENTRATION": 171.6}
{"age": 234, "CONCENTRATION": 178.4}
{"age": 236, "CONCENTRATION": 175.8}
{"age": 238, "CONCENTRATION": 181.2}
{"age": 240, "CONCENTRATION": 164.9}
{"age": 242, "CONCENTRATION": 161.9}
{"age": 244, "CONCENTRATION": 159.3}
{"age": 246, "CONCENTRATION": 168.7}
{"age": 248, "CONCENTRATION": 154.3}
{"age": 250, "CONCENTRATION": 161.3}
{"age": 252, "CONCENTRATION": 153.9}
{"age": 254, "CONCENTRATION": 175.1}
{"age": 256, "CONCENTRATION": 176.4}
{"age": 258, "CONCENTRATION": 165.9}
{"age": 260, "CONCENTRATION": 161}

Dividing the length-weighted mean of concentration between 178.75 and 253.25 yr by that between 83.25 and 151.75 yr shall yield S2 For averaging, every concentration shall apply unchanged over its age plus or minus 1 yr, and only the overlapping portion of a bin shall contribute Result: 1.4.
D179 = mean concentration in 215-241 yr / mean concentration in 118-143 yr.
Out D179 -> 1.28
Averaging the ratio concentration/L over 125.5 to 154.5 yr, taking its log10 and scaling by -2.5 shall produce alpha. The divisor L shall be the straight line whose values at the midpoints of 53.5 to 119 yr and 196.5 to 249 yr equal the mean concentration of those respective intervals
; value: -0.09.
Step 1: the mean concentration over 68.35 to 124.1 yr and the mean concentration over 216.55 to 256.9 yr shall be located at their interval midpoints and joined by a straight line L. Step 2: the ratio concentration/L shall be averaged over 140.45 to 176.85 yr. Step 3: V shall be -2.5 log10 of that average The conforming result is -0.15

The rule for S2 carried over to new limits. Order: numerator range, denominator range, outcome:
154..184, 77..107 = 1.99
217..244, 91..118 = 1.70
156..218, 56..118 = 1.58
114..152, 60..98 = 1.62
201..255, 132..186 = 1.15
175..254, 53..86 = 1.57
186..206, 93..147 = 1.30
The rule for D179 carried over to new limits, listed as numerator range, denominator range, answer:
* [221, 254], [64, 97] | 2.10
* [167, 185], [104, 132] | 1.11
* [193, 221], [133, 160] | 1.12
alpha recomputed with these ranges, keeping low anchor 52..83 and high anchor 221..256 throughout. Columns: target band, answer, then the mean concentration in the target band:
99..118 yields 0.05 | 115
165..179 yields -0.02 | 146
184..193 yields 0.00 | 149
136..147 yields -0.02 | 134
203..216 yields 0.04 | 151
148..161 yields -0.09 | 148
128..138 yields 0.00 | 129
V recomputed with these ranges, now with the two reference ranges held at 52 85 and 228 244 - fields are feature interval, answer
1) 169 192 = 0.04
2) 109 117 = -0.09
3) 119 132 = -0.06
